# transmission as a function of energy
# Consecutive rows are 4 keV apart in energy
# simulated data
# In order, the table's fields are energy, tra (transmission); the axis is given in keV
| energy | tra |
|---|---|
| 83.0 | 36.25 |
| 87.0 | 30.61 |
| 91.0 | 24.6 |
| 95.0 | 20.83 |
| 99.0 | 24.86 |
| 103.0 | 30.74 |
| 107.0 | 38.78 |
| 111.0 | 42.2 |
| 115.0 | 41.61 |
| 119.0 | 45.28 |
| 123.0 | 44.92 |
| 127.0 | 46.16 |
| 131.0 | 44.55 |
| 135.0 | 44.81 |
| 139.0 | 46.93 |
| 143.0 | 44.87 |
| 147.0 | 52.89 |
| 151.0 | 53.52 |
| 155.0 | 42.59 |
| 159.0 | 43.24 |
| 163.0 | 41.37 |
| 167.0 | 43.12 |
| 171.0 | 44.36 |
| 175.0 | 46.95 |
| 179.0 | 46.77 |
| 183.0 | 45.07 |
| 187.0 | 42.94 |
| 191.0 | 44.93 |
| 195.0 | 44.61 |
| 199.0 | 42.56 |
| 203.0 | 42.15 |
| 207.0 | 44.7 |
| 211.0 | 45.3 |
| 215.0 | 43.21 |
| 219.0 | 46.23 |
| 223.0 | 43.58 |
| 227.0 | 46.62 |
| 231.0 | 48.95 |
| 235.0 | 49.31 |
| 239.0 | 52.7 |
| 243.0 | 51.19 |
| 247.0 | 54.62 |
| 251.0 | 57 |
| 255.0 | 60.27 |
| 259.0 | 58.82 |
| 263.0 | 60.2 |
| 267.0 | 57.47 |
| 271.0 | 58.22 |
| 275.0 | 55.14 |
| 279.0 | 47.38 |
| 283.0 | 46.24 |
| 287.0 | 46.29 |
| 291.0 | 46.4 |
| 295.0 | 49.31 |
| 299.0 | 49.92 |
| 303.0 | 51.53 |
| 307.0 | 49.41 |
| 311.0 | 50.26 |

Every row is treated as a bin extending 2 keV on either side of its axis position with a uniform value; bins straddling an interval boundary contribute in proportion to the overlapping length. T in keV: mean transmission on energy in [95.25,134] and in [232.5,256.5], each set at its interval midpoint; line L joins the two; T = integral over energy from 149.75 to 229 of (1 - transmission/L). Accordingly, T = 4.85 keV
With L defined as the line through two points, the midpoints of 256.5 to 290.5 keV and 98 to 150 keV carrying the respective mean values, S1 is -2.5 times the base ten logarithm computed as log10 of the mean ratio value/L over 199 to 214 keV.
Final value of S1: 0.11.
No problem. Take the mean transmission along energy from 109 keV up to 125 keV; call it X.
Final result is 43.5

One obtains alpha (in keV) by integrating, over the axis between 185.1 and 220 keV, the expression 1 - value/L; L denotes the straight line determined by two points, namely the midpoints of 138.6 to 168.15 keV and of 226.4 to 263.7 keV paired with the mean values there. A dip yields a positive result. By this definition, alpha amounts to 4.4 keV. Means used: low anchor 46.1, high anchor 54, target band 44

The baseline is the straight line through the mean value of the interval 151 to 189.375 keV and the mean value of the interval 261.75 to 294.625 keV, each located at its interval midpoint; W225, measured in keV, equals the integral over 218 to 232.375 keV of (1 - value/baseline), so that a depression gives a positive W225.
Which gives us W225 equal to 0.6 keV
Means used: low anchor 44.5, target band 46.2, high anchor 51.8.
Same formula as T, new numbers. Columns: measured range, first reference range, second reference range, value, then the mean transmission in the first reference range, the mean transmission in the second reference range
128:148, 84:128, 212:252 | -4.0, 35.3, 49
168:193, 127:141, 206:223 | 0.0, 45.5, 44.7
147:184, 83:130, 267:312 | -4.8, 35.7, 50.3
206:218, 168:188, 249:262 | 1.6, 45.2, 58.8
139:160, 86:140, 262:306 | -3.7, 37.6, 51.4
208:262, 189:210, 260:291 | -2.8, 43.9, 52.8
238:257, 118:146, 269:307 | -2.5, 45.6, 50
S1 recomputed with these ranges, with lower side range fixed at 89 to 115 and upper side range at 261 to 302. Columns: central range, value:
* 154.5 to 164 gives -0.13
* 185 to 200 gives -0.06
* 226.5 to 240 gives -0.07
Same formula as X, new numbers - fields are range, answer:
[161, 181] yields 44.5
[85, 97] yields 25.3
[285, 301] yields 48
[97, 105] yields 27.8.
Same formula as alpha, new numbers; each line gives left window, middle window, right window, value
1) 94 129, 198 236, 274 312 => -0.79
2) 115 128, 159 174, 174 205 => 0.44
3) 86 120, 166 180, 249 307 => -1.48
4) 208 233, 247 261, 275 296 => -3.41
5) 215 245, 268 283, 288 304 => -1.29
